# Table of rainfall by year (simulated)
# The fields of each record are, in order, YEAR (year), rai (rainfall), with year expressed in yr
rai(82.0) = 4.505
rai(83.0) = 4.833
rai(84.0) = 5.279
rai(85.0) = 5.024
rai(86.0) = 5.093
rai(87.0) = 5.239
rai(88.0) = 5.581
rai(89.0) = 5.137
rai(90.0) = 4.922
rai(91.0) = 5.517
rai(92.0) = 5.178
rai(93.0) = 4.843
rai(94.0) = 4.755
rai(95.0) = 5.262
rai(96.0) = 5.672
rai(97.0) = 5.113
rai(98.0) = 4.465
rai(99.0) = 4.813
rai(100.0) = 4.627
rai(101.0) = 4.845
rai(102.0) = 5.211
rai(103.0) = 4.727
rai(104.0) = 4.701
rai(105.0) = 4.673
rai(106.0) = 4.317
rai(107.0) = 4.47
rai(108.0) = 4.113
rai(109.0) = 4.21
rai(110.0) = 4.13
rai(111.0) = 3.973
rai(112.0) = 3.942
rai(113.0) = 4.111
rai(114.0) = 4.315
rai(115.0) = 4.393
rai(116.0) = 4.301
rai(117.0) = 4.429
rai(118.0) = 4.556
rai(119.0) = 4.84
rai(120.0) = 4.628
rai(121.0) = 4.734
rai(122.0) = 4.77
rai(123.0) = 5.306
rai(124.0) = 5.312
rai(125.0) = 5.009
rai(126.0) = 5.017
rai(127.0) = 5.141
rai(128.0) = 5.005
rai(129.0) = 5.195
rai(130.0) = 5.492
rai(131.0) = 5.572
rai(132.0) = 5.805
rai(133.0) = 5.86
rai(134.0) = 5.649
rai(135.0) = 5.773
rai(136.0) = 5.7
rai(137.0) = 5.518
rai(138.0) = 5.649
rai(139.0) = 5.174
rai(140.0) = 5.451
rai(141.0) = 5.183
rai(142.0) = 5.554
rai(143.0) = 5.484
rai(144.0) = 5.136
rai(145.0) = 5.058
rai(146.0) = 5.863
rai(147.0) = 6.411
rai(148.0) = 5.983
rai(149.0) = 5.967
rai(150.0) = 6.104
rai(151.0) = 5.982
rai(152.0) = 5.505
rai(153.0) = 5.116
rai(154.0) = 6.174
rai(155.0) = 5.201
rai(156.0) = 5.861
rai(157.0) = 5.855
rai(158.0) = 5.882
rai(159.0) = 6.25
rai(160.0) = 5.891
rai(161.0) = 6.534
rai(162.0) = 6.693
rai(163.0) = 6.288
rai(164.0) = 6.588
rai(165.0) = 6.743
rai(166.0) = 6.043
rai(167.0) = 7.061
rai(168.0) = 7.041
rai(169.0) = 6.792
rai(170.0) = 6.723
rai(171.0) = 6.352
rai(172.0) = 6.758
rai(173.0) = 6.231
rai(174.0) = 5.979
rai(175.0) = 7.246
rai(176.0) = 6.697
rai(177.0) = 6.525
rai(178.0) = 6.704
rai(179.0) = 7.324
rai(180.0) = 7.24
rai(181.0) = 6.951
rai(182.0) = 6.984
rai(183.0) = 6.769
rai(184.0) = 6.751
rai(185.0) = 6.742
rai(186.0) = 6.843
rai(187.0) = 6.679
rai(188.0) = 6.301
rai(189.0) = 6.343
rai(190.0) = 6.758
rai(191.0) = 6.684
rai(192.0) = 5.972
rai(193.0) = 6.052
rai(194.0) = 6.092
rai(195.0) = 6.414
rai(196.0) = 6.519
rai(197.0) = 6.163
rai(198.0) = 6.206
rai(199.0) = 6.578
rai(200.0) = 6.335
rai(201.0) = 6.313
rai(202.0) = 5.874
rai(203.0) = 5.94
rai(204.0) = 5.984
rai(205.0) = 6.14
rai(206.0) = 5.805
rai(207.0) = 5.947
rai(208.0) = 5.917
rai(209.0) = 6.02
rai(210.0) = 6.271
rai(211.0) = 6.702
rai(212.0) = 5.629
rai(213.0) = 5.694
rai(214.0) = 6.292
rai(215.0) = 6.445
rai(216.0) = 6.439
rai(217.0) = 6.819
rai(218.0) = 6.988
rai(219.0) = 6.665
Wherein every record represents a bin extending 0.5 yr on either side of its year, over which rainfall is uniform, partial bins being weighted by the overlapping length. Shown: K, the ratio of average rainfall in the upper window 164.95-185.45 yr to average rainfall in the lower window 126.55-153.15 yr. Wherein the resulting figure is 1.2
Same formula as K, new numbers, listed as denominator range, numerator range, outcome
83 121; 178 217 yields 1.35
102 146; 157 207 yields 1.31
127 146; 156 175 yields 1.18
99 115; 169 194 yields 1.50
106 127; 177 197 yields 1.46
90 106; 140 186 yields 1.27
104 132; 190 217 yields 1.32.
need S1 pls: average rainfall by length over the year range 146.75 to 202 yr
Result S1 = 6.4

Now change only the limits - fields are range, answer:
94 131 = 4.73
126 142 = 5.47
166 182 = 6.76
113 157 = 5.32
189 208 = 6.21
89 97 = 5.16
